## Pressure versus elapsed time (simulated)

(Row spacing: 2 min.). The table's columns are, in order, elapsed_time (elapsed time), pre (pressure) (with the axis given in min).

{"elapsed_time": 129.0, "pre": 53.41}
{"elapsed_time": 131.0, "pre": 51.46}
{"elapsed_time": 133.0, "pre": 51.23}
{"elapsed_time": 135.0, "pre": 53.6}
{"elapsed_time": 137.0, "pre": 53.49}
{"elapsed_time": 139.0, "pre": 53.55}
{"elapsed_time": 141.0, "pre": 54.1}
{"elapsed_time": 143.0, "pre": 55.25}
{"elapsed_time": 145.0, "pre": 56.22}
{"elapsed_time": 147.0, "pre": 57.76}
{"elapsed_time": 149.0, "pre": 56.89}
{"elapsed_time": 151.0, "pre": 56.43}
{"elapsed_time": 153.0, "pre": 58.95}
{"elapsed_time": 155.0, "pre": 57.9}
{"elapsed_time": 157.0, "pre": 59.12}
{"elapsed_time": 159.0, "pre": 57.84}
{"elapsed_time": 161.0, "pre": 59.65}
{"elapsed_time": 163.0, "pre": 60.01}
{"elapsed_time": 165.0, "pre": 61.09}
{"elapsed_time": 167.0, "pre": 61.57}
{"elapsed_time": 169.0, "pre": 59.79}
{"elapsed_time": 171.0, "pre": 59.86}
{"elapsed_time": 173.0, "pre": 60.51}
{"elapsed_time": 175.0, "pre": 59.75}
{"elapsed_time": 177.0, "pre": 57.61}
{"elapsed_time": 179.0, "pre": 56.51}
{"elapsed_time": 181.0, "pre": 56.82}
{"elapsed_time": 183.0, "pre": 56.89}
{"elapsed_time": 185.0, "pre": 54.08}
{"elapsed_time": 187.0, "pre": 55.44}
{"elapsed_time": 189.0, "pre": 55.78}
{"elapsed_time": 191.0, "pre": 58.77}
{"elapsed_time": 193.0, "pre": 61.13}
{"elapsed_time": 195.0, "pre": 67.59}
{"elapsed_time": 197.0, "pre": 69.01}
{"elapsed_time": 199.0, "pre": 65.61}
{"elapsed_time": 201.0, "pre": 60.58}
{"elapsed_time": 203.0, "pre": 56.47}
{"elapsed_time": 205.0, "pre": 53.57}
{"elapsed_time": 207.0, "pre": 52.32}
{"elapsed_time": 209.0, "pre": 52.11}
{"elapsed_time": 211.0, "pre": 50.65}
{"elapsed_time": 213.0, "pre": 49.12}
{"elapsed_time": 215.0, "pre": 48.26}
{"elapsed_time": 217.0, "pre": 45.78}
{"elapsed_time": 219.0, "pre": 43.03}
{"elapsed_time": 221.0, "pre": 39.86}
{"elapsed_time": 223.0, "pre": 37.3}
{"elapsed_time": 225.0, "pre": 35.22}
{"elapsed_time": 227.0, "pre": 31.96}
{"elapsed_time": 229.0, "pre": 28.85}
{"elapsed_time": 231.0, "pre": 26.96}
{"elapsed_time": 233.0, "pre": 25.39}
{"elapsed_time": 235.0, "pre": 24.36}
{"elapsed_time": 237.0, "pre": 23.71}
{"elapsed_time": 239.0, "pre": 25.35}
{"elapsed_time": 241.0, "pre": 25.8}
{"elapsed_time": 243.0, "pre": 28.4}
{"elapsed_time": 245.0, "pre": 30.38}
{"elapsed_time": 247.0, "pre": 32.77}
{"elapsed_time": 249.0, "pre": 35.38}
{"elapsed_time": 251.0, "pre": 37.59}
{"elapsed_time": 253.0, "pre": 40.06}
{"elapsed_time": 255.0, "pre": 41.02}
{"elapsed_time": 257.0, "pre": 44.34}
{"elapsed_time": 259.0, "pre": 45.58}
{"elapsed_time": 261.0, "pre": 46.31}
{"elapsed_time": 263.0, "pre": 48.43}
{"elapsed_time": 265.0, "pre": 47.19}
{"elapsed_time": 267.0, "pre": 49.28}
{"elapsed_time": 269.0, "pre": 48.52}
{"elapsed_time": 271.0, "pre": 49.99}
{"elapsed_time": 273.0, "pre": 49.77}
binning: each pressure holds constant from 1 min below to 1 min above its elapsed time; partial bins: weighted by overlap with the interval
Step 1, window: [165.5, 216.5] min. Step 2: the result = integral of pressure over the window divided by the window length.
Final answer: 57.5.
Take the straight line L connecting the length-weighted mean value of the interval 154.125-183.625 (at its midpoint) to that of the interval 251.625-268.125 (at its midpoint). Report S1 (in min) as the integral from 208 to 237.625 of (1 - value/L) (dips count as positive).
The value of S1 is 7.78 min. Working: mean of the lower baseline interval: 59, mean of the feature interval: 37.7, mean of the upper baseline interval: 45.1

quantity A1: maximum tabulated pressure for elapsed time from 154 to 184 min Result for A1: 61.57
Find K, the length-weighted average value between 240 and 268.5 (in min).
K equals 39.6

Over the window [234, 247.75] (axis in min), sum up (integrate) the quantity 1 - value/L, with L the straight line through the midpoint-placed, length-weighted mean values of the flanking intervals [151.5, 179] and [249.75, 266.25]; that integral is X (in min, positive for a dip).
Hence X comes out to 5.73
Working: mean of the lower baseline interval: 59.3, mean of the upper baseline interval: 43.8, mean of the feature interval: 27.2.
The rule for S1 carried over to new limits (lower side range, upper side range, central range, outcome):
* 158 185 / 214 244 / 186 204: -4.9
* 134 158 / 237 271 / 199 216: -2.6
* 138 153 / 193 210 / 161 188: -0.3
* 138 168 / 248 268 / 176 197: -2.1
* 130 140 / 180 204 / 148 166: -1.0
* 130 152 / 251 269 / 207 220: 0.1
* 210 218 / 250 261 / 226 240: 5.8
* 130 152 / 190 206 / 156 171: -0.7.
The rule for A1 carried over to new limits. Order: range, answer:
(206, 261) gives 52.32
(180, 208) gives 69.01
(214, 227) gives 48.26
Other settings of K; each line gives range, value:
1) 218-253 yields 31.6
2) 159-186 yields 58.7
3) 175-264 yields 45.2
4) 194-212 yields 58.7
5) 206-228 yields 44.1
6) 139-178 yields 58.3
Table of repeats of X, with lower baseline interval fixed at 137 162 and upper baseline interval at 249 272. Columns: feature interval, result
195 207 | -2.23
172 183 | -0.88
